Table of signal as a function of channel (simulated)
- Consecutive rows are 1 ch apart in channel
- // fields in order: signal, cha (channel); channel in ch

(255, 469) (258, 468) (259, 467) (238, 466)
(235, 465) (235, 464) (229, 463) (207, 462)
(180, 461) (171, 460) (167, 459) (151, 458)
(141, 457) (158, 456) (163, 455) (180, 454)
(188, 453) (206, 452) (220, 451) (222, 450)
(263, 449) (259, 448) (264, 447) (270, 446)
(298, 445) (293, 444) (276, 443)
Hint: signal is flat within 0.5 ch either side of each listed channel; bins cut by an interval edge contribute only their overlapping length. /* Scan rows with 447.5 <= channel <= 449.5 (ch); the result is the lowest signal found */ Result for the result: 259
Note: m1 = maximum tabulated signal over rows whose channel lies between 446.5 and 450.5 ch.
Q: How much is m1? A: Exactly 264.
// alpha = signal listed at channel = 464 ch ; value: 235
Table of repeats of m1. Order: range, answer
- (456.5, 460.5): 171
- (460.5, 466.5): 238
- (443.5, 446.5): 298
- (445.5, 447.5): 270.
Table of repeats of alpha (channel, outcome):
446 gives 270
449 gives 263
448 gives 259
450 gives 222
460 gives 171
